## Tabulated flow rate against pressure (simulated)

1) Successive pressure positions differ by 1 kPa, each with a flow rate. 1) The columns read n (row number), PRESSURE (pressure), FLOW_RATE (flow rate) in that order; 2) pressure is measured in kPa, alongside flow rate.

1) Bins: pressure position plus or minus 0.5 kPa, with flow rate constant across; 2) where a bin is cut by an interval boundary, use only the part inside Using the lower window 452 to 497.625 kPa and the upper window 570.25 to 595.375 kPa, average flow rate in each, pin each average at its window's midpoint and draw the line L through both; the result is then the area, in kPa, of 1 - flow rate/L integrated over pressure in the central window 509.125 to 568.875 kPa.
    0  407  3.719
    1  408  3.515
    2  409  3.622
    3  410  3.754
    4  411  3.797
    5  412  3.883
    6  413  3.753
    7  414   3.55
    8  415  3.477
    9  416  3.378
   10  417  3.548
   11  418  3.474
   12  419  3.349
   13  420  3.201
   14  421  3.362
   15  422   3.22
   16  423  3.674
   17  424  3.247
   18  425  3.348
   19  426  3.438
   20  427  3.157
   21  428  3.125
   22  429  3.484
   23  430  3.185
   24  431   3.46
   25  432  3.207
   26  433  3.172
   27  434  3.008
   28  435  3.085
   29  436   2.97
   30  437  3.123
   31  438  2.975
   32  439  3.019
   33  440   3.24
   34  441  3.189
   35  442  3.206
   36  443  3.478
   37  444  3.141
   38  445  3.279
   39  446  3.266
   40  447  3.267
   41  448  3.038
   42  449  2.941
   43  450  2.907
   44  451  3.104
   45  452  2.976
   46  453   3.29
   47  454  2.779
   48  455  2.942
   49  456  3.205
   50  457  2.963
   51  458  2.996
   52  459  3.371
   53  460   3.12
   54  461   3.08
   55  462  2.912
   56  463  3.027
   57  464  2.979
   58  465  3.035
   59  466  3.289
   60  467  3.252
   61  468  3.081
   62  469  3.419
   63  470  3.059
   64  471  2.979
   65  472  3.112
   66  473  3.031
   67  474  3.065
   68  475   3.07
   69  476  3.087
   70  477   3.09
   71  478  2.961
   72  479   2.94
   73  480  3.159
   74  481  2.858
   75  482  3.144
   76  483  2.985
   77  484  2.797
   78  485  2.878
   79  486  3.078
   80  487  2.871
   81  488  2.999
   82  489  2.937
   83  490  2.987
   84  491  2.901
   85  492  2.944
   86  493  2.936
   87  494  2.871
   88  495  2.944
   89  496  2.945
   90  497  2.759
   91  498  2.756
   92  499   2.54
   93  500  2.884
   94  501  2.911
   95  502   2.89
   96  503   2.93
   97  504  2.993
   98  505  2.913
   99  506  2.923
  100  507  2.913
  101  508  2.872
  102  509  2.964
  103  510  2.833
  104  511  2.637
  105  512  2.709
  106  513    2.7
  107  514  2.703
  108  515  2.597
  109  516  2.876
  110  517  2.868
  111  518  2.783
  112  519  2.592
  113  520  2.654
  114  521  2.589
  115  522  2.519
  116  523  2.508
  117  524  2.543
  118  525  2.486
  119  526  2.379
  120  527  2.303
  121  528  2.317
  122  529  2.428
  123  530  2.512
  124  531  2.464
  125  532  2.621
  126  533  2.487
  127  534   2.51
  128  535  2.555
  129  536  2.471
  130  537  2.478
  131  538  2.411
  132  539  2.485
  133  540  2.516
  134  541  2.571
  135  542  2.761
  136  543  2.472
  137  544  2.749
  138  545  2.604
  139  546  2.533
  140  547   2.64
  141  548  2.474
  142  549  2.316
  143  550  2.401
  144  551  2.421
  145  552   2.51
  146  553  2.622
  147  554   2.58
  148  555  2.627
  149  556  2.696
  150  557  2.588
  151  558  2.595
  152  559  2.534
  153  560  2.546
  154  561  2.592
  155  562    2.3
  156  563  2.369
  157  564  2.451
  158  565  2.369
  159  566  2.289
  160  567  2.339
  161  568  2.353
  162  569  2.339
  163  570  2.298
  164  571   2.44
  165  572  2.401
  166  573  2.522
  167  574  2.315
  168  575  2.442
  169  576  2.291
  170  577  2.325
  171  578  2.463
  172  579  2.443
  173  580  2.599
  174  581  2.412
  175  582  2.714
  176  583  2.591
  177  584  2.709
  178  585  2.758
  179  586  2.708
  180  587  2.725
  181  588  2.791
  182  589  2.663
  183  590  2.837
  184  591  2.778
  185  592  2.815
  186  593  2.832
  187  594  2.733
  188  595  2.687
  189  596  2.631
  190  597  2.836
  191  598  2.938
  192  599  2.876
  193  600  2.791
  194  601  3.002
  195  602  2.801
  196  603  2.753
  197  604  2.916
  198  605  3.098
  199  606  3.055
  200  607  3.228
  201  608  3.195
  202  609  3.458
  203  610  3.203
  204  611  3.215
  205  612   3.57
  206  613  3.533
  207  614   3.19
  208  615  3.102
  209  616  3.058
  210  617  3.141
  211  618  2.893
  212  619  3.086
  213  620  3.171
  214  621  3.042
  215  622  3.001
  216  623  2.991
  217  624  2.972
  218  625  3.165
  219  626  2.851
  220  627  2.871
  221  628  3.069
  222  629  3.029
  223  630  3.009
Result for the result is 4.9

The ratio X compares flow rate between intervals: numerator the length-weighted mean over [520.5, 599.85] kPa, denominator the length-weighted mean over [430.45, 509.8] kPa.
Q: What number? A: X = 0.8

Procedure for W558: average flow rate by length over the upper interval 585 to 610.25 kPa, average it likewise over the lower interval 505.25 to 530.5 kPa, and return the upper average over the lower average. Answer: 1.09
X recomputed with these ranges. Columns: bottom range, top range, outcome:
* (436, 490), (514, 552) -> 0.83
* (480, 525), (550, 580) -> 0.87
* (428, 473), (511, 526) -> 0.85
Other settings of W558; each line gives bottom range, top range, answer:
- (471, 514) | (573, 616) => 0.97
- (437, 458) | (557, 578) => 0.78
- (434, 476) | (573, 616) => 0.91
